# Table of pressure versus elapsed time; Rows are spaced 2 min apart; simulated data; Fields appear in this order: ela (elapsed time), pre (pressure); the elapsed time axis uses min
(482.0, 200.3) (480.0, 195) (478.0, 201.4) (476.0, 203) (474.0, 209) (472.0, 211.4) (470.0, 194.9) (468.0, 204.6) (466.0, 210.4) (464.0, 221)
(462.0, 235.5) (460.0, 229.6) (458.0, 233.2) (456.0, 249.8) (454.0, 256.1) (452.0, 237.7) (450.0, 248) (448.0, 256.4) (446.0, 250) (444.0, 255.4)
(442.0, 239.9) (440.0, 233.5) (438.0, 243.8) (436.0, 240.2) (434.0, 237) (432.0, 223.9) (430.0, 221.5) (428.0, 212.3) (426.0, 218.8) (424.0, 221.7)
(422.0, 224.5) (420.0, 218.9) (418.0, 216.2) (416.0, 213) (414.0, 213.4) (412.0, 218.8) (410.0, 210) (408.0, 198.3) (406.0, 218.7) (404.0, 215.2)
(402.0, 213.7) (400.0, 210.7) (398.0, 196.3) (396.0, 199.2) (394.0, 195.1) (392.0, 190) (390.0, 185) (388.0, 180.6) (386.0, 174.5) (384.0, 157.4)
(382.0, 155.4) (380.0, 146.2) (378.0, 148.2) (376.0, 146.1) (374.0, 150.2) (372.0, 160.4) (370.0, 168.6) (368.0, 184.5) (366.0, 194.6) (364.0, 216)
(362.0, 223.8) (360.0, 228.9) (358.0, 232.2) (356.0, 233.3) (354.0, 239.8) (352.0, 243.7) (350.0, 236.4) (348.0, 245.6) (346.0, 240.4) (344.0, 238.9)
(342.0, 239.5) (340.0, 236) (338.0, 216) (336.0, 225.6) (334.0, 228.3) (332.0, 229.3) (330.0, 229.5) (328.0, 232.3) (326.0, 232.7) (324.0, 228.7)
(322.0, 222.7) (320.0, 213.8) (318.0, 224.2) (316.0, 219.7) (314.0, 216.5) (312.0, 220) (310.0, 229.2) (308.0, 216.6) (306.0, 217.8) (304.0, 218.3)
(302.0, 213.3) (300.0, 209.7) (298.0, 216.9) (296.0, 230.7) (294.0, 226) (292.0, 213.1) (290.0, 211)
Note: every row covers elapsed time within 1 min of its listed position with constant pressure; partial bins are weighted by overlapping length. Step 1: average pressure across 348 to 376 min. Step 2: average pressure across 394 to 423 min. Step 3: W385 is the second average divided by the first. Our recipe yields 1.0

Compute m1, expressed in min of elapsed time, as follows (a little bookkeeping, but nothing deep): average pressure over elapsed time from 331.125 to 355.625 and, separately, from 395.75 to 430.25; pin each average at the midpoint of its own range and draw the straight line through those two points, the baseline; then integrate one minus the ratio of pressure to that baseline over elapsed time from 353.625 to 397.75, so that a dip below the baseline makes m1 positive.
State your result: 7.6 min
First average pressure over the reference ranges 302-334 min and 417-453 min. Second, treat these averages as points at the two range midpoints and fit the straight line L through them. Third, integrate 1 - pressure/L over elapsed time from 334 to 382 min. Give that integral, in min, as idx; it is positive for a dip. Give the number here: 4.0 min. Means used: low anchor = 223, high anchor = 233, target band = 208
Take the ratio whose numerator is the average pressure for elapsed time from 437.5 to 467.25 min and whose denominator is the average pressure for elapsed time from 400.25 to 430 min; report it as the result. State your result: 1.1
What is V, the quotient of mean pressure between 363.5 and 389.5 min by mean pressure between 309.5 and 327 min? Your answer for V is 0.8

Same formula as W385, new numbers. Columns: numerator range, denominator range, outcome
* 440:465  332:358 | 1.03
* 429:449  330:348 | 1.03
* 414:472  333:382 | 1.10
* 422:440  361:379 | 1.29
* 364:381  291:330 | 0.75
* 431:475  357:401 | 1.27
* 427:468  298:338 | 1.06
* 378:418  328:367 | 0.84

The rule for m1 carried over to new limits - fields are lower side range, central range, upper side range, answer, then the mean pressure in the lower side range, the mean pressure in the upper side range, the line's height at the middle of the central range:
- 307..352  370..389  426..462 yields 6.10 min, 229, 239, 233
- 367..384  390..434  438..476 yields -4.95 min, 157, 232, 191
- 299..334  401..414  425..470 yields 0.99 min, 222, 234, 230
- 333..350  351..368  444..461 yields 0.85 min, 234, 246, 236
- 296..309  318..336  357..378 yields -1.83 min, 217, 189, 206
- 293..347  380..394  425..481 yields 3.27 min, 225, 228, 226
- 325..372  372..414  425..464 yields 8.23 min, 225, 238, 231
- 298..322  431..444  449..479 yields -0.91 min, 218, 223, 222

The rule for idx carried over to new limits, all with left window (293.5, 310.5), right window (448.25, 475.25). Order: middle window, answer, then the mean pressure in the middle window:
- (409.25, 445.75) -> -0.2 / 226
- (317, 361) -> -2.1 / 232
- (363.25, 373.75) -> 1.9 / 182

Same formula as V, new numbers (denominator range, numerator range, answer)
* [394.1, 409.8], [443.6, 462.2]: 1.19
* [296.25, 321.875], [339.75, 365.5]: 1.07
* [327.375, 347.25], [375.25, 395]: 0.73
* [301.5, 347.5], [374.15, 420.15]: 0.84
